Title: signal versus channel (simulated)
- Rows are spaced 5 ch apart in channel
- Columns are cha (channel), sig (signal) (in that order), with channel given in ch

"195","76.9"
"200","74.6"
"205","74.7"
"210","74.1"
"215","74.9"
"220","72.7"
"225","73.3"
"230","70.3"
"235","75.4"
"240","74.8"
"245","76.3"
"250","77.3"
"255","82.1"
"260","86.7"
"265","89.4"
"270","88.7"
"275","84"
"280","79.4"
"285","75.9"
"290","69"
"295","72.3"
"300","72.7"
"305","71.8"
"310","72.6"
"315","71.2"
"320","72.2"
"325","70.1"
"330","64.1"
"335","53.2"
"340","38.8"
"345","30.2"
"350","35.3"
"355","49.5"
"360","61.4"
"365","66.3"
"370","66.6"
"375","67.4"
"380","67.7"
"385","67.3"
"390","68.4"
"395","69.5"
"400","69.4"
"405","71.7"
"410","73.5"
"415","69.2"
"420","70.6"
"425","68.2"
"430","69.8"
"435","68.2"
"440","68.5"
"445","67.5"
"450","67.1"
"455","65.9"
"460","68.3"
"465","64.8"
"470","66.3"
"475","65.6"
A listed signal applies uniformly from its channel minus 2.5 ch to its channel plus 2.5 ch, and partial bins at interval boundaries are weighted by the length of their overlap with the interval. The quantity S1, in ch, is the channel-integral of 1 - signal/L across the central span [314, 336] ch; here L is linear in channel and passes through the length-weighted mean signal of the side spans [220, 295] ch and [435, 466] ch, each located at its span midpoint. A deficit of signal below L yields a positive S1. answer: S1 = 2.3 ch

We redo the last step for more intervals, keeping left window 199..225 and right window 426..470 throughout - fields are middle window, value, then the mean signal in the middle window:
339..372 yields 9.4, 50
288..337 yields 1.5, 69.1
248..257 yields -0.8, 79.7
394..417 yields -0.7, 70.8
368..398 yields 0.6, 67.9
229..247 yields -0.3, 74.5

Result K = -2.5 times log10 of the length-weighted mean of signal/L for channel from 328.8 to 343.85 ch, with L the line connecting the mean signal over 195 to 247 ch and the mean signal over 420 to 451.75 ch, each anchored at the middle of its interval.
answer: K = 0.40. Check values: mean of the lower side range 74.2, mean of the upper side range 68.4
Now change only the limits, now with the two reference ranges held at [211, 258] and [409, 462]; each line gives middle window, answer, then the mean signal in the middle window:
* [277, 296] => -0.01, 74.6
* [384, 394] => 0.03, 68.2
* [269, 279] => -0.15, 85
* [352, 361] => 0.31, 53.3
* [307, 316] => 0.01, 72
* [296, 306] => 0.01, 72.3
